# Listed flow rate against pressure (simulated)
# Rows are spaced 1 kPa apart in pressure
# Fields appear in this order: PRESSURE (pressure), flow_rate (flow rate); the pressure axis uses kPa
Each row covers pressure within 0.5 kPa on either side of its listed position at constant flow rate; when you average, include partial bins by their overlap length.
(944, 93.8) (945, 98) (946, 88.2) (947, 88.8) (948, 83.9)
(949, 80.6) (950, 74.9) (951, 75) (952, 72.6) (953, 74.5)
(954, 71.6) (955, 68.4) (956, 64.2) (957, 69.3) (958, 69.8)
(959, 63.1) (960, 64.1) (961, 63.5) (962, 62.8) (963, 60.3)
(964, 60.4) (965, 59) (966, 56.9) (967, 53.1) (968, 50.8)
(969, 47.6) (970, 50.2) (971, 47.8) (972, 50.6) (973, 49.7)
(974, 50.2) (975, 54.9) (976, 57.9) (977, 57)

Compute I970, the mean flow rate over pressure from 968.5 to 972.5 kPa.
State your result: 49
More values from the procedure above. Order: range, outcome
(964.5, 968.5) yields 55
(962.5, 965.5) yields 59.9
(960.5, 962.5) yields 63.1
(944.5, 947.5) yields 91.7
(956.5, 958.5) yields 69.5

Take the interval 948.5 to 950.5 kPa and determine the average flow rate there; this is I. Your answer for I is 77.8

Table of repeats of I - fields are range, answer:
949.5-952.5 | 74.2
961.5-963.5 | 61.5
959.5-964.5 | 62.2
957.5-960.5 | 65.7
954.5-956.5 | 66.3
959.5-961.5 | 63.8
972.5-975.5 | 51.6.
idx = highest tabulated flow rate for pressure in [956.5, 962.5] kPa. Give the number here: 69.8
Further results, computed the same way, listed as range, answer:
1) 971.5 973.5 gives 50.6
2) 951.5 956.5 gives 74.5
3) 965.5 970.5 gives 56.9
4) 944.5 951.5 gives 98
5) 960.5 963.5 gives 63.5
